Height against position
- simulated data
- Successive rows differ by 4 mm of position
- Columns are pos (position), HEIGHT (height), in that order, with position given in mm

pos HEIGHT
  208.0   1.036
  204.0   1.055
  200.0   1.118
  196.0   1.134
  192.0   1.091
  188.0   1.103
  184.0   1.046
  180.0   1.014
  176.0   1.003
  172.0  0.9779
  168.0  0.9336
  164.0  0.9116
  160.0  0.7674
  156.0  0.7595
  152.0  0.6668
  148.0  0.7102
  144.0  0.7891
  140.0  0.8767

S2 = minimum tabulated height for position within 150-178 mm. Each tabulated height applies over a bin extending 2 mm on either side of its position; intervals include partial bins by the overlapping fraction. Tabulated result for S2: 0.6668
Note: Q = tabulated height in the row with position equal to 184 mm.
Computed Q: 1.046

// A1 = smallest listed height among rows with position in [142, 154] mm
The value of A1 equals 0.6668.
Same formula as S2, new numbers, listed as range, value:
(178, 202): 1.014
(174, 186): 1.003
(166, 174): 0.9336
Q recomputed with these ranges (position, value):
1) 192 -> 1.091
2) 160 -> 0.7674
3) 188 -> 1.103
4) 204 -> 1.055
